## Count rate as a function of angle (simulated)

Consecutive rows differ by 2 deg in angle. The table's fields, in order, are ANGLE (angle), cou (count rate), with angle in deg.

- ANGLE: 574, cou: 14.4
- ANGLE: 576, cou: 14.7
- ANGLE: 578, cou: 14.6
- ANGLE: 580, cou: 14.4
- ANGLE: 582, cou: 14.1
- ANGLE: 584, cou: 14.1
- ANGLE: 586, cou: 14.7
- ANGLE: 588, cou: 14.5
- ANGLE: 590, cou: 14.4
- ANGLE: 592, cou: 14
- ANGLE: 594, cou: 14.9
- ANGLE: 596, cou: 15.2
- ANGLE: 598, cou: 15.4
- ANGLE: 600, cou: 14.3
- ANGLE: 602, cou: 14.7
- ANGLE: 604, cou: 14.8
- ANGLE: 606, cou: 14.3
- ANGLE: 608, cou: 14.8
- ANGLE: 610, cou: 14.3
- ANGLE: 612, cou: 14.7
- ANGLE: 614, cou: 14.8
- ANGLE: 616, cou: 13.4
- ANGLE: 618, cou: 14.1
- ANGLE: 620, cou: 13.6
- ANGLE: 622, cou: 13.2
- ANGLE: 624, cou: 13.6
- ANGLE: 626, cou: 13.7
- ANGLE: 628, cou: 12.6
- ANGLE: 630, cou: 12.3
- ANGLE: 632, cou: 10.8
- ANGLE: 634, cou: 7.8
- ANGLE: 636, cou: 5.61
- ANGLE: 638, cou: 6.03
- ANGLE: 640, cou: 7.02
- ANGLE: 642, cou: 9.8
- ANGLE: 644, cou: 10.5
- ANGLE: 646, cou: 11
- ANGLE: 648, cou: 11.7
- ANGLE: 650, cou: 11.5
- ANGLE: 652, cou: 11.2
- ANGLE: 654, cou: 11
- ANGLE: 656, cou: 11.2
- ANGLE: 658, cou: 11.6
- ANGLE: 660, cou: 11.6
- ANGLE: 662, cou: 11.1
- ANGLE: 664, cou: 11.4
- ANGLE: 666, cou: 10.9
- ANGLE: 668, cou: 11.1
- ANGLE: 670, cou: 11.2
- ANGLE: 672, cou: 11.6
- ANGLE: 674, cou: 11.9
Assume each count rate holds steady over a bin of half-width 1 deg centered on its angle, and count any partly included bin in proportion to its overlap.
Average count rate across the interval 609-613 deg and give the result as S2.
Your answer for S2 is 14.5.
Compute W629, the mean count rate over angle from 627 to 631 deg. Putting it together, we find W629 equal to 12.4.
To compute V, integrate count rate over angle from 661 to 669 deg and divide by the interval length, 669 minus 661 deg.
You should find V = 11.1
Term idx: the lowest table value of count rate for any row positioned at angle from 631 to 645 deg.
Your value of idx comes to 5.61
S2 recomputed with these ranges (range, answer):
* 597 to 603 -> 14.8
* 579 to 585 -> 14.2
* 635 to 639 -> 5.82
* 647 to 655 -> 11.3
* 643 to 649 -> 11.1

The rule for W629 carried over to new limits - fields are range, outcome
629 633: 11.6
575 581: 14.6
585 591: 14.5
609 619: 14.3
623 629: 13.3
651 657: 11.1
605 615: 14.6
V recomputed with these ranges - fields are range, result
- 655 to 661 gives 11.5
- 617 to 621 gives 13.8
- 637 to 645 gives 8.34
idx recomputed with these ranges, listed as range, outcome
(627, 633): 10.8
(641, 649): 9.8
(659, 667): 10.9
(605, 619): 13.4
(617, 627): 13.2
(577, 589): 14.1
